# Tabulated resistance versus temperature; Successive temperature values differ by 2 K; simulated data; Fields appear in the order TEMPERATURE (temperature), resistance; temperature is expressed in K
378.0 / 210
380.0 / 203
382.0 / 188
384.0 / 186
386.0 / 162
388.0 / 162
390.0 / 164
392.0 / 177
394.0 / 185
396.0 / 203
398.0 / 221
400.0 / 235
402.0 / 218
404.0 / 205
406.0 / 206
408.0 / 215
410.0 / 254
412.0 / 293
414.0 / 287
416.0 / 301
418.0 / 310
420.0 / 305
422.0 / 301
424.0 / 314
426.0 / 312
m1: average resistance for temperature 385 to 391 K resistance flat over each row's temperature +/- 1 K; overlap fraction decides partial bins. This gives 163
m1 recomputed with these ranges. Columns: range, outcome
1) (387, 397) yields 178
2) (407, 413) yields 254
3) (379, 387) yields 185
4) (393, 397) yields 194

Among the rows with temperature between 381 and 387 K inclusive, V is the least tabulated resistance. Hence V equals 162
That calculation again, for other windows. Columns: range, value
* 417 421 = 305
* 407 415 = 215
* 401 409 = 205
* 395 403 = 203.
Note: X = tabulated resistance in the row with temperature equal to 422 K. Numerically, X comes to 301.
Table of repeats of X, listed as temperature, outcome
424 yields 314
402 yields 218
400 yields 235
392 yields 177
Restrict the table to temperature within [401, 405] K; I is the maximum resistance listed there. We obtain 218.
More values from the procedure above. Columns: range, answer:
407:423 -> 310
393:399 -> 221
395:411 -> 254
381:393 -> 188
